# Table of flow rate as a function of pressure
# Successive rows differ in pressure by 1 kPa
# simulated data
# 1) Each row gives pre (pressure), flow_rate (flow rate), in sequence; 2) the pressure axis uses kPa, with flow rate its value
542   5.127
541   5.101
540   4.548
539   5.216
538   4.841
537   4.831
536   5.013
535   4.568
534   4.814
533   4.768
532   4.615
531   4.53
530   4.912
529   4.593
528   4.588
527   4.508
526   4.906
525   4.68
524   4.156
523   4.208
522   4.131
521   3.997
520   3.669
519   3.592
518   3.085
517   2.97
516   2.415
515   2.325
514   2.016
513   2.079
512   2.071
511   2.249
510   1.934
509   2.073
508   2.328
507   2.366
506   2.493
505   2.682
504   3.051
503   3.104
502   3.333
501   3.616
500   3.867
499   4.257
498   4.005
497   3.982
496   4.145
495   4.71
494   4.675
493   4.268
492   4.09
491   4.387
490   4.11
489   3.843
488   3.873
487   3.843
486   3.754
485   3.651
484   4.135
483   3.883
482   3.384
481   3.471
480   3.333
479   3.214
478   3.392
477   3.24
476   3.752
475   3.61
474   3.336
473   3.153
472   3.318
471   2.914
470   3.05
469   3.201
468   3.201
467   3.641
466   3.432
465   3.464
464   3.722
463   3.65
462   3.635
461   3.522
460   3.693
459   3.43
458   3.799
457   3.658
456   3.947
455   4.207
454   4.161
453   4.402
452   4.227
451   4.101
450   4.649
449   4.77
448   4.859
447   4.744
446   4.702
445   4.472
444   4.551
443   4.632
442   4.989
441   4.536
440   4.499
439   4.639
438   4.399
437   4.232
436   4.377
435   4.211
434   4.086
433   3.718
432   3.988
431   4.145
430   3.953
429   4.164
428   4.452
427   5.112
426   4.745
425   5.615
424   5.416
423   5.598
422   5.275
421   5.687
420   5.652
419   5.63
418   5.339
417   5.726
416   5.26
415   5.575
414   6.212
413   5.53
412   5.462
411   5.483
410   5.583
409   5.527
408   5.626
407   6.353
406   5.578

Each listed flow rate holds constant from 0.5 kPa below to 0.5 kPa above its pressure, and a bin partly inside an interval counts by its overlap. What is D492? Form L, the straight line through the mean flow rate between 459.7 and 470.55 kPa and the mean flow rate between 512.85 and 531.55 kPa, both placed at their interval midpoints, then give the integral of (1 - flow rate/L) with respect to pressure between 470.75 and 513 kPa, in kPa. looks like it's 2.0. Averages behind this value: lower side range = 3.47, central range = 3.44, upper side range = 3.79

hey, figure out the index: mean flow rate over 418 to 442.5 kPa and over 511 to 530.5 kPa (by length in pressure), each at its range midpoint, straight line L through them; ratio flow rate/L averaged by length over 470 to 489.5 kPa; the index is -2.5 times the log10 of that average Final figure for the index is 0.17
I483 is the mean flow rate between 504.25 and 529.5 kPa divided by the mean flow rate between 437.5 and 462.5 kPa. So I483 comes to 0.75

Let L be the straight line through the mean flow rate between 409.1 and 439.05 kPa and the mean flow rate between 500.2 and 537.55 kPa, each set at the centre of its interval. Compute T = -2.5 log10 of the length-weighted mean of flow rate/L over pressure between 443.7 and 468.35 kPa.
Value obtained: 0.12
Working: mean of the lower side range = 4.99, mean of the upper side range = 3.55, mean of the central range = 4.03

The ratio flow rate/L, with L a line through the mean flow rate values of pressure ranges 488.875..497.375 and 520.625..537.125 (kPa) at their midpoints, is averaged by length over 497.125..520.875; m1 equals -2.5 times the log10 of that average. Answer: 0.457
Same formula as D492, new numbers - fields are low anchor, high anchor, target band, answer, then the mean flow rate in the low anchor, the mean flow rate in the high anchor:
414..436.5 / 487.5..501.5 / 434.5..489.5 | 7.5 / 4.93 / 4.13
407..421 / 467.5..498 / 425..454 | 2.6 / 5.62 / 3.7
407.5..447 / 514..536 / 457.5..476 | 4.6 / 4.94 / 4.07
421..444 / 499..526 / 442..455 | -0.7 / 4.6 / 3.08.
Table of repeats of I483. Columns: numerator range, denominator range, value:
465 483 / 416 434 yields 0.68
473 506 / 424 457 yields 0.84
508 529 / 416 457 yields 0.71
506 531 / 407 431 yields 0.63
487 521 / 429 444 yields 0.76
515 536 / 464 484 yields 1.23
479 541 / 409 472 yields 0.84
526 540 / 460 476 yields 1.39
